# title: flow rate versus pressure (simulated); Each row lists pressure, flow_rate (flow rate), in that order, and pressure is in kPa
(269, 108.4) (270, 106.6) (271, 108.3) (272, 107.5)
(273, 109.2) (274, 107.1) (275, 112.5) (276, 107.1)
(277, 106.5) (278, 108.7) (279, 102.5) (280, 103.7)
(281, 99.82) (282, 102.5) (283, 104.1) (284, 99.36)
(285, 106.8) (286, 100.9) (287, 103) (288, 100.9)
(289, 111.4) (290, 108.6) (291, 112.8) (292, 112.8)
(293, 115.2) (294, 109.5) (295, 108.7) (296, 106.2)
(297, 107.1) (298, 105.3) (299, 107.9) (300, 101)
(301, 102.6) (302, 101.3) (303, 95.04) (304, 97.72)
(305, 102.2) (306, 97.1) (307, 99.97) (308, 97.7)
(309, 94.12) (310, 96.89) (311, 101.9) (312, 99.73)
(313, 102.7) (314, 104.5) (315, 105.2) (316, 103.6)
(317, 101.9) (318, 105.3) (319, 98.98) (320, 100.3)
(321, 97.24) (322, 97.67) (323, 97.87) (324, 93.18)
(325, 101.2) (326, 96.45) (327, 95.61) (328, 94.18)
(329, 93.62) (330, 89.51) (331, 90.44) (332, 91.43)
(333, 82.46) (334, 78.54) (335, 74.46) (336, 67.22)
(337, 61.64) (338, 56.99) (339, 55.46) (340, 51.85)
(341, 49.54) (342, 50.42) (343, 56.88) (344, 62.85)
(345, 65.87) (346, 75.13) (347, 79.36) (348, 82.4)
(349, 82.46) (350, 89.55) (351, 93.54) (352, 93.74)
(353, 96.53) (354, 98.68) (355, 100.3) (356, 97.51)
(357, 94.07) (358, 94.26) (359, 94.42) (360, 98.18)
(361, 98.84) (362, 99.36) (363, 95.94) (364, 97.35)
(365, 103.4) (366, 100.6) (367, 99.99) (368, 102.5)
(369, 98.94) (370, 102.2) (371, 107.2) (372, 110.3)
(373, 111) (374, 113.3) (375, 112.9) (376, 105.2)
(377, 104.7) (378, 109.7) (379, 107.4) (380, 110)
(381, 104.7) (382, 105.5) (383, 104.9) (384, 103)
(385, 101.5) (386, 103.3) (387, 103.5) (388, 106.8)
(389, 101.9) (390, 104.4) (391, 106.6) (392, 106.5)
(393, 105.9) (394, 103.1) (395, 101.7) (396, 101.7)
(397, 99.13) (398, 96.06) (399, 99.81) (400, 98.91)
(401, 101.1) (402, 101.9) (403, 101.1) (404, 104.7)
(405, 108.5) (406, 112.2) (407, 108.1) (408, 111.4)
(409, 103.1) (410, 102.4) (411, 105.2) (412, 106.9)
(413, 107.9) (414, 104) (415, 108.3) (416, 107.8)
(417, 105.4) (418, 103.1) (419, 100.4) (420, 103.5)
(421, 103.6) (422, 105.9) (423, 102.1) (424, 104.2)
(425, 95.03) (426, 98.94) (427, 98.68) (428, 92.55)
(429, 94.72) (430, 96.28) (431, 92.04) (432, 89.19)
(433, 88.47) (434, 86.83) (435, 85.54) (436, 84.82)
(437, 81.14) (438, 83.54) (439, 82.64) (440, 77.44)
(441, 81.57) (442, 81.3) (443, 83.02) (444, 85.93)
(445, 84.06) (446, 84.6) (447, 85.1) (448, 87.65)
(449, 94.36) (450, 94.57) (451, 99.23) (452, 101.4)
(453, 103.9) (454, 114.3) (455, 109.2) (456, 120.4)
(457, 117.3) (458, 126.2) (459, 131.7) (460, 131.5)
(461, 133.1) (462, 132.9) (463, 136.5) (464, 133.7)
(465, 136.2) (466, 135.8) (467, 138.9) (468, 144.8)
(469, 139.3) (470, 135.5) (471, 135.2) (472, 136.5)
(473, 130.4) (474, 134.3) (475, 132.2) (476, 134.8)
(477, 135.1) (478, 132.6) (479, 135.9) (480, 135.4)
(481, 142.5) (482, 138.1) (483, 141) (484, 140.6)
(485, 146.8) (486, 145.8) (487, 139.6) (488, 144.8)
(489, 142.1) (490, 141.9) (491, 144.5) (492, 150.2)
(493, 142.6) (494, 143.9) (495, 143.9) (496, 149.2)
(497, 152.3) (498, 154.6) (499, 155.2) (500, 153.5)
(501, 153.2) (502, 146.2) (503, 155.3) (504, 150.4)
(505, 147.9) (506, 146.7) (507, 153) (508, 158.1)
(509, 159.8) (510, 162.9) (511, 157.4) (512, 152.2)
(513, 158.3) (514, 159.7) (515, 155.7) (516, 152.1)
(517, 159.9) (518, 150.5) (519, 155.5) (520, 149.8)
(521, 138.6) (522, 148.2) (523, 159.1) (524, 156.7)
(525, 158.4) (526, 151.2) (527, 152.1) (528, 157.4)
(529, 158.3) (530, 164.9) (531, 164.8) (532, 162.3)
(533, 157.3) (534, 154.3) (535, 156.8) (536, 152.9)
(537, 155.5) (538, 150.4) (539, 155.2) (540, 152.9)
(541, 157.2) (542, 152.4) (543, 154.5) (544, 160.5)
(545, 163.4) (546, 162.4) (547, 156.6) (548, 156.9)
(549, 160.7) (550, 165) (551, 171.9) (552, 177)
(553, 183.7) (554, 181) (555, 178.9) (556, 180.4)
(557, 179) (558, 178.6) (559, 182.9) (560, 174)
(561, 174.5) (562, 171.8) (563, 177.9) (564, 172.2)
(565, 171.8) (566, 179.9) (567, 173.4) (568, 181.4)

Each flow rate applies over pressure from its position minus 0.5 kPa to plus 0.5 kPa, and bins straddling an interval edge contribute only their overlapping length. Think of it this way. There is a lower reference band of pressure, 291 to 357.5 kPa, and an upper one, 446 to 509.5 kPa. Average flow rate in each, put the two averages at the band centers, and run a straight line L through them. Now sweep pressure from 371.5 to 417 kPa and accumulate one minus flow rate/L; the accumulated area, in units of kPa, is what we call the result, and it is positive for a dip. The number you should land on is 2.3 kPa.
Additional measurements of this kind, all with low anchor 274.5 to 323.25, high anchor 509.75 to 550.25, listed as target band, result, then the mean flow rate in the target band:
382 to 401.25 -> 3.38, 103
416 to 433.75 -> 4.51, 98.6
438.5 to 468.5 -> 6.51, 109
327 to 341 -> 4.47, 75.7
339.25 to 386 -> 9.72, 93.8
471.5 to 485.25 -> 0.74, 137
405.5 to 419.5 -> 2.51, 106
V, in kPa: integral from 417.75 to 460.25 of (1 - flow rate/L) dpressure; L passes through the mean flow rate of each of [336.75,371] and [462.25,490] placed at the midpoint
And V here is 8.80 kPa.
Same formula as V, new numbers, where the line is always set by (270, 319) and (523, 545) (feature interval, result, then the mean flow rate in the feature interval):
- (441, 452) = 3.9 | 88.3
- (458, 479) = 1.1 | 135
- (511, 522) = 0.0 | 153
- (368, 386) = 2.3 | 106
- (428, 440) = 4.2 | 87.5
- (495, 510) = -0.3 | 153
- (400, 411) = 2.0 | 105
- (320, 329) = 1.1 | 96.7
